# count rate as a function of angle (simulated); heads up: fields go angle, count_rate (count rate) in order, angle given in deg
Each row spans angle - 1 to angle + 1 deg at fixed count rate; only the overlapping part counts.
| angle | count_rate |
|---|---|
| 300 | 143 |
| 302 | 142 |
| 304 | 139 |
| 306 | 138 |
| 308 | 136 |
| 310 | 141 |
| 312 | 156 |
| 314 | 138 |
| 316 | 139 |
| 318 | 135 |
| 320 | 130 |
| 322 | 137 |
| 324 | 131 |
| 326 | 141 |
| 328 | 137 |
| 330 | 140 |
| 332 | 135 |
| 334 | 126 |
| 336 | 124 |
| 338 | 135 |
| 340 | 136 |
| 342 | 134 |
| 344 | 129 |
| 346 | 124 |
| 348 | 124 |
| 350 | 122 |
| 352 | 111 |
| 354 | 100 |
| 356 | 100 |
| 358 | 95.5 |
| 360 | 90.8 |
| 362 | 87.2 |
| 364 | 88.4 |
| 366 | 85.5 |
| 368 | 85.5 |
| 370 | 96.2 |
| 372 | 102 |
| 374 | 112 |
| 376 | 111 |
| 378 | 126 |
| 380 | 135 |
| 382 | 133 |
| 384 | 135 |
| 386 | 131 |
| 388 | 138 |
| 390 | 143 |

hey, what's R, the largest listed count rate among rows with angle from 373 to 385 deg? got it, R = 135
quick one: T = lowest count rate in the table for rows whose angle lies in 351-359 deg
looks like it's 95.5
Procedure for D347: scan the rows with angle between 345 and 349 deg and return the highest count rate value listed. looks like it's 124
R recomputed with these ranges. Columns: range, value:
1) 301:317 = 156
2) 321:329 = 141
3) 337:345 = 136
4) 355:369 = 100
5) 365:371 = 96.2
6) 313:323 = 139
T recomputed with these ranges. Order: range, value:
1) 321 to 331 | 131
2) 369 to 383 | 96.2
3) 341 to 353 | 111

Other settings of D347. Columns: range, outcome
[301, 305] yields 142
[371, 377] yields 112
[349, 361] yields 122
